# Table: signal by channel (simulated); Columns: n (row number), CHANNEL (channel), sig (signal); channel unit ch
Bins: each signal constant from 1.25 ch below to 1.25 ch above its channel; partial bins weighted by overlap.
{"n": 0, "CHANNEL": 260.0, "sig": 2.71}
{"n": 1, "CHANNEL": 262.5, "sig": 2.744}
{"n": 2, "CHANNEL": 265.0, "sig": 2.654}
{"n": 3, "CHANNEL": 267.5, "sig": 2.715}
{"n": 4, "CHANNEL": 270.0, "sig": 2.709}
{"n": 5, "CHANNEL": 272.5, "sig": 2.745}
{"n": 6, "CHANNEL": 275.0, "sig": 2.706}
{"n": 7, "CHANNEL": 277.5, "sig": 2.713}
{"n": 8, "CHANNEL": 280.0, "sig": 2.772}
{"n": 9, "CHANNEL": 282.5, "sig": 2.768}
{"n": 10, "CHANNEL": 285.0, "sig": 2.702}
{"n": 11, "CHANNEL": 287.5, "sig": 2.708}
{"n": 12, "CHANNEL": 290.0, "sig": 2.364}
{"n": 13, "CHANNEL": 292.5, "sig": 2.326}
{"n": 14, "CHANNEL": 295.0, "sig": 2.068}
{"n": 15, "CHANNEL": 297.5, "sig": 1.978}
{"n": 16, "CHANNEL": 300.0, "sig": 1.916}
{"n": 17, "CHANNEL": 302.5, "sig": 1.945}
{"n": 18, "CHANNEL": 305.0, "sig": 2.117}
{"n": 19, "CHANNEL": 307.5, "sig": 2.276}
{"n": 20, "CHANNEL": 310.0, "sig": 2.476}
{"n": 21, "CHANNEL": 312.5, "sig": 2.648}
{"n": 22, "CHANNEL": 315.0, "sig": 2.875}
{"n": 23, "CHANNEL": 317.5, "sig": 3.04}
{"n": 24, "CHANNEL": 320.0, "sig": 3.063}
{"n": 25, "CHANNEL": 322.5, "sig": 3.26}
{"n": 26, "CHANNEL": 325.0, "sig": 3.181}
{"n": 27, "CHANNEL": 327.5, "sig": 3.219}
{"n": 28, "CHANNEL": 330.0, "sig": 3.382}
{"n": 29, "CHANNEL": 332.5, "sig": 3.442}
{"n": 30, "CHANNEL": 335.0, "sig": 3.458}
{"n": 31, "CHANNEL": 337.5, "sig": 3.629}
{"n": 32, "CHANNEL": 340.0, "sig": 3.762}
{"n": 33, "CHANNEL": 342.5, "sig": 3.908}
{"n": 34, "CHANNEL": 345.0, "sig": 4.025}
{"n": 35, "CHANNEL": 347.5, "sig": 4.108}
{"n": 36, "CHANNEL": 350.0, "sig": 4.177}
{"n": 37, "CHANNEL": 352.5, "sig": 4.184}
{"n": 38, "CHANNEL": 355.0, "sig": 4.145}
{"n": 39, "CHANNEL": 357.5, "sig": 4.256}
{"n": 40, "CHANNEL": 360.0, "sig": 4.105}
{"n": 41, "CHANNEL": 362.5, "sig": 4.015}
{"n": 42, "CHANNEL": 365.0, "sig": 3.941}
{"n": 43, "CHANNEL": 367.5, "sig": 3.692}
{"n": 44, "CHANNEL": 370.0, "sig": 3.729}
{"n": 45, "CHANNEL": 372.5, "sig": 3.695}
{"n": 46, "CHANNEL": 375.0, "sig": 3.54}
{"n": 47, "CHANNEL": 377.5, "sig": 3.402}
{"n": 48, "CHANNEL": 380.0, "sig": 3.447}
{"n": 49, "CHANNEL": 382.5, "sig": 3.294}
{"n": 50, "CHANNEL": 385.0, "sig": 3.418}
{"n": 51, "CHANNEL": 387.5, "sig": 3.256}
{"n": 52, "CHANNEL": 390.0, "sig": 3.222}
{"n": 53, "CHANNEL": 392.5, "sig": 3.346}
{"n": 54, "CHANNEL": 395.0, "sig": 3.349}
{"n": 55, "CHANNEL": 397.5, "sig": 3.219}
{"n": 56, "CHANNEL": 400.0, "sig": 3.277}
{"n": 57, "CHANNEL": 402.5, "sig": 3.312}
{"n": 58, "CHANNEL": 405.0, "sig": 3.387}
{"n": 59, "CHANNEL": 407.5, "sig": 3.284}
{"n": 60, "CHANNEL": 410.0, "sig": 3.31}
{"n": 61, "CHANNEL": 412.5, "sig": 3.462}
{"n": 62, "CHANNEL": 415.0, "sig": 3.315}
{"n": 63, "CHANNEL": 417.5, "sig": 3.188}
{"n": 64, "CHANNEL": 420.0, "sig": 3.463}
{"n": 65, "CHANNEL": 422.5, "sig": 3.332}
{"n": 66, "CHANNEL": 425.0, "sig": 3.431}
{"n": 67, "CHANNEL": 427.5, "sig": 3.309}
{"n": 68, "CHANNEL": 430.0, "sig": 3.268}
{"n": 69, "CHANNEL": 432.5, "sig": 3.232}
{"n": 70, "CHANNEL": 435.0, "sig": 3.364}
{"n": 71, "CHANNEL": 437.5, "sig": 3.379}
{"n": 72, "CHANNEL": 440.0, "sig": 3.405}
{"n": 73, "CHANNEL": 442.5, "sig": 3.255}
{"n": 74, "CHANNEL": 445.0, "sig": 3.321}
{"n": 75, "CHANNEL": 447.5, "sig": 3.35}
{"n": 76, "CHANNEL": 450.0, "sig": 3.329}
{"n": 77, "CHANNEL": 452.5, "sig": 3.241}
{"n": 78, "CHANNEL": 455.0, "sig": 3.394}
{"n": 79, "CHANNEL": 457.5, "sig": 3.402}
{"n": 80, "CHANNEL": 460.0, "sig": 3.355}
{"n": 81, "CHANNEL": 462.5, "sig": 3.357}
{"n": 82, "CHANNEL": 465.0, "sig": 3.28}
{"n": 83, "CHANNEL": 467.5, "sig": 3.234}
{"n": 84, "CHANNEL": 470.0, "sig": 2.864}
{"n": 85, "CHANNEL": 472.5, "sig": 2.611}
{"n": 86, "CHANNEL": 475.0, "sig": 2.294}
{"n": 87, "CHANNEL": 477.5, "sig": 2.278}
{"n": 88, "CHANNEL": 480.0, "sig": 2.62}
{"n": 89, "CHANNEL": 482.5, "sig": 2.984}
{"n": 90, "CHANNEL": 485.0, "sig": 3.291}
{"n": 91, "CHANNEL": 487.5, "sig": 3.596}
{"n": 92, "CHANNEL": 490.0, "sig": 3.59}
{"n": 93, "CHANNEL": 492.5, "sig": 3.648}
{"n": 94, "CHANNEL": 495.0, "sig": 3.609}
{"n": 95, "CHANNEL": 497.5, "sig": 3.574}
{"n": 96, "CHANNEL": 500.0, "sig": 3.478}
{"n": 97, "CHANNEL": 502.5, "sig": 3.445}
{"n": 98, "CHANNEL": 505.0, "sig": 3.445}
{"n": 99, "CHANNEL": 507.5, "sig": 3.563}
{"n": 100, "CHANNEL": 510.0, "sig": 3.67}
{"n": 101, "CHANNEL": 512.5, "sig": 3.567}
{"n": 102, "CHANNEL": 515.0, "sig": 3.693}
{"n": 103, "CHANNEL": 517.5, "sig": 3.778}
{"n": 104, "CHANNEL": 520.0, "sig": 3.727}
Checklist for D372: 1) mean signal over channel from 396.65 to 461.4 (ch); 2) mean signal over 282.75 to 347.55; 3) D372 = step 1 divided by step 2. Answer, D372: 1.15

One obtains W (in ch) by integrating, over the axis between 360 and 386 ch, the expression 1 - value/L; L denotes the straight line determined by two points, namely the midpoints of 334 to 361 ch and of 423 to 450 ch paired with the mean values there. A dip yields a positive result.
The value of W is 1.1 ch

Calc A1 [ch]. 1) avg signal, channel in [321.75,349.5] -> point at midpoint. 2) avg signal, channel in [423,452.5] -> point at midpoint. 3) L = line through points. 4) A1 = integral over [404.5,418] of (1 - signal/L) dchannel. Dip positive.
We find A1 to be 0.3 ch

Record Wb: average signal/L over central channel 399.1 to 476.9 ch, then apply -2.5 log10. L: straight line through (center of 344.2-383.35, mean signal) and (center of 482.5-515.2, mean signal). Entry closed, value 0.13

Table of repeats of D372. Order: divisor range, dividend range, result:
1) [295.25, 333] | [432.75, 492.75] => 1.18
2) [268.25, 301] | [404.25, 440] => 1.33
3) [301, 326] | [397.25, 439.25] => 1.24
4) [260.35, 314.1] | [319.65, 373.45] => 1.51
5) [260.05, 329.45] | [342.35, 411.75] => 1.38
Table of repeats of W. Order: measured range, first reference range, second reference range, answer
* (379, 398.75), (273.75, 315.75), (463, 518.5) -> -3.4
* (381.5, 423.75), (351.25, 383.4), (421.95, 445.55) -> 2.8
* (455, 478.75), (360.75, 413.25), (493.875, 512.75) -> 3.6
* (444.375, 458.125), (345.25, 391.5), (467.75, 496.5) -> -0.4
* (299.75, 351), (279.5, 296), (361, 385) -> -1.9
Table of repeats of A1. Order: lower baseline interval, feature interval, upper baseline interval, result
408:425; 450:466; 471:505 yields -0.48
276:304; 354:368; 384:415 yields -4.92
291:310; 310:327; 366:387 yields -3.65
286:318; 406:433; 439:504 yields -3.42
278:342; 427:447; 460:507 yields -1.54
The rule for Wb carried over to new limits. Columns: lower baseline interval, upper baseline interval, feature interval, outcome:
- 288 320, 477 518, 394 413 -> -0.14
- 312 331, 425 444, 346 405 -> -0.14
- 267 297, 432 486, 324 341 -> -0.24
